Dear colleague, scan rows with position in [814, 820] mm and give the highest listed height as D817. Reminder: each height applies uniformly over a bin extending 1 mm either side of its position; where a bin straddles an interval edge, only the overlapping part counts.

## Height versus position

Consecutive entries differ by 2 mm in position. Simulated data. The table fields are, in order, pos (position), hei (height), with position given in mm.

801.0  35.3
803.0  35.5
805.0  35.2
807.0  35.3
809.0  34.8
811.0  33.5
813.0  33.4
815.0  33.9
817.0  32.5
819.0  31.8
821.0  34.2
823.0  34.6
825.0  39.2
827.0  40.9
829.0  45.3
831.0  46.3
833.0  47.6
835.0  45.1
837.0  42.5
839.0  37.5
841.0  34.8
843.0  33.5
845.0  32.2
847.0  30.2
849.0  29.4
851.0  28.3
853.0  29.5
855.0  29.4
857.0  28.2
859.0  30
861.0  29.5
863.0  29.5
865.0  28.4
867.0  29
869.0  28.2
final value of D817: 33.9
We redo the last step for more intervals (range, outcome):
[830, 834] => 47.6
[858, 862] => 30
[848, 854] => 29.5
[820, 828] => 40.9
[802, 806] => 35.5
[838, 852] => 37.5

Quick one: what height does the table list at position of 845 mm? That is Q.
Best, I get 32.2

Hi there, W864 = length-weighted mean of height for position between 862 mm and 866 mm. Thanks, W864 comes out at 28.9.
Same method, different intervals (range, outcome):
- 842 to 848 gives 32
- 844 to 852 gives 30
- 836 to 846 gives 36.1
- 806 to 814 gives 34.2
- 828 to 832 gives 45.8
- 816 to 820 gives 32.1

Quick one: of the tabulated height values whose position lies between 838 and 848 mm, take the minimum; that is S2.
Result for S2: 30.2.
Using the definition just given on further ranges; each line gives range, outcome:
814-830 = 31.8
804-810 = 34.8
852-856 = 29.4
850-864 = 28.2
